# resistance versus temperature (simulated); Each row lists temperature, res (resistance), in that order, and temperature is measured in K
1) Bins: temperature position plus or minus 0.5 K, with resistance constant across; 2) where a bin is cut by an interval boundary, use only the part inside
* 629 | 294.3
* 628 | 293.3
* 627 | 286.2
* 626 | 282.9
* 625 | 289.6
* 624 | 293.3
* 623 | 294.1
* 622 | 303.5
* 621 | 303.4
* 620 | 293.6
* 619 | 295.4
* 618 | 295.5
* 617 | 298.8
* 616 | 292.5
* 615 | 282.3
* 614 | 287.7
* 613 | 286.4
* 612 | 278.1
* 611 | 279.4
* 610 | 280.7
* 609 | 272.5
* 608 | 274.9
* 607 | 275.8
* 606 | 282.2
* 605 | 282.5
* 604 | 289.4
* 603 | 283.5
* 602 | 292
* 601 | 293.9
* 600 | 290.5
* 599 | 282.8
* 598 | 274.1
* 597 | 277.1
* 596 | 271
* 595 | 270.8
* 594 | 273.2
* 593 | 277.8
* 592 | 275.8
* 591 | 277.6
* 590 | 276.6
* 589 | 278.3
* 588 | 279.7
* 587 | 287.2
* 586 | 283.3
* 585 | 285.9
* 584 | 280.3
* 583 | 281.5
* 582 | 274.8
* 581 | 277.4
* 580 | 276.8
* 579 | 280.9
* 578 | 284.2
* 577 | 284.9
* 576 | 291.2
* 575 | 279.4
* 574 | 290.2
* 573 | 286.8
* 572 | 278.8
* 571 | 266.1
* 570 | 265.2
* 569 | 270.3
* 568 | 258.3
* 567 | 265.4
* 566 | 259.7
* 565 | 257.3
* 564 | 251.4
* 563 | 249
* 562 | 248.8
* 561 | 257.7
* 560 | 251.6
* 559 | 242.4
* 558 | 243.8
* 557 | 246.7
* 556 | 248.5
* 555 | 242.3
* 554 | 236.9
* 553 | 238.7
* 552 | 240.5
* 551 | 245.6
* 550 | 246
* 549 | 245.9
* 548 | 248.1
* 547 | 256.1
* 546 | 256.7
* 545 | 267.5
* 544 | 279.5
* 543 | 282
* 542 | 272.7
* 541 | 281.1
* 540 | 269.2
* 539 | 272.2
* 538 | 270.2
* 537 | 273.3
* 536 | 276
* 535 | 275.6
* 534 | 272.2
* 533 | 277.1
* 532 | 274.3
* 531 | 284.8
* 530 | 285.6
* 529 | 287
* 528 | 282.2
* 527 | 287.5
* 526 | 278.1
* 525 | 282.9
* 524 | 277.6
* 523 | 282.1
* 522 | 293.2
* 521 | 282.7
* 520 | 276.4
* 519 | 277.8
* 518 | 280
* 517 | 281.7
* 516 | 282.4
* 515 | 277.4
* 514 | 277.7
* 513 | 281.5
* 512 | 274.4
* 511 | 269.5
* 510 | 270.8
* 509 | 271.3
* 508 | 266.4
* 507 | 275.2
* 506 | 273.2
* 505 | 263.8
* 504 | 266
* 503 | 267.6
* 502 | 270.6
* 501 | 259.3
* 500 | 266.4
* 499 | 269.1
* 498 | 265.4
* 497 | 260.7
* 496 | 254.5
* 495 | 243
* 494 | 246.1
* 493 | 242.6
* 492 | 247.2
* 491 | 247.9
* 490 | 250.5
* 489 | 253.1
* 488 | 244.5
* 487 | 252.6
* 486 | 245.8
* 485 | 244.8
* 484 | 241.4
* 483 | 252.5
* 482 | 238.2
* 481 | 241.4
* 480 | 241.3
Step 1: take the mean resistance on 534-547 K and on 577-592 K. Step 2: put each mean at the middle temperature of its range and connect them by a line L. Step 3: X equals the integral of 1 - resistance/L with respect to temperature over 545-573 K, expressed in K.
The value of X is 2.3 K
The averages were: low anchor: 272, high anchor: 280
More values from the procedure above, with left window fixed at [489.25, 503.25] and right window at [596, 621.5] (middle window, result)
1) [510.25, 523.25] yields -0.9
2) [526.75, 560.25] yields 0.6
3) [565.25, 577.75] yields 0.1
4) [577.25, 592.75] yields 0.0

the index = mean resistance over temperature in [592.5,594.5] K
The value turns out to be 276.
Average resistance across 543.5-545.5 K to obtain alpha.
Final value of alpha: 274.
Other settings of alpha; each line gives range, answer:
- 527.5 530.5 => 285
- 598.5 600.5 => 287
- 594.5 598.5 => 273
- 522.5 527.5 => 282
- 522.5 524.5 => 280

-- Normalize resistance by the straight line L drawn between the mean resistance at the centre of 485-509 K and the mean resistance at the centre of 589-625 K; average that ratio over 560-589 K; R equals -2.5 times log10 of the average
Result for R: 0.015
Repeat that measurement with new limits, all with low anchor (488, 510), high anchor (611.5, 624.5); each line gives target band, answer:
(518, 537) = -0.05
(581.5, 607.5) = 0.02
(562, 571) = 0.08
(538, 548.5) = 0.01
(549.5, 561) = 0.13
